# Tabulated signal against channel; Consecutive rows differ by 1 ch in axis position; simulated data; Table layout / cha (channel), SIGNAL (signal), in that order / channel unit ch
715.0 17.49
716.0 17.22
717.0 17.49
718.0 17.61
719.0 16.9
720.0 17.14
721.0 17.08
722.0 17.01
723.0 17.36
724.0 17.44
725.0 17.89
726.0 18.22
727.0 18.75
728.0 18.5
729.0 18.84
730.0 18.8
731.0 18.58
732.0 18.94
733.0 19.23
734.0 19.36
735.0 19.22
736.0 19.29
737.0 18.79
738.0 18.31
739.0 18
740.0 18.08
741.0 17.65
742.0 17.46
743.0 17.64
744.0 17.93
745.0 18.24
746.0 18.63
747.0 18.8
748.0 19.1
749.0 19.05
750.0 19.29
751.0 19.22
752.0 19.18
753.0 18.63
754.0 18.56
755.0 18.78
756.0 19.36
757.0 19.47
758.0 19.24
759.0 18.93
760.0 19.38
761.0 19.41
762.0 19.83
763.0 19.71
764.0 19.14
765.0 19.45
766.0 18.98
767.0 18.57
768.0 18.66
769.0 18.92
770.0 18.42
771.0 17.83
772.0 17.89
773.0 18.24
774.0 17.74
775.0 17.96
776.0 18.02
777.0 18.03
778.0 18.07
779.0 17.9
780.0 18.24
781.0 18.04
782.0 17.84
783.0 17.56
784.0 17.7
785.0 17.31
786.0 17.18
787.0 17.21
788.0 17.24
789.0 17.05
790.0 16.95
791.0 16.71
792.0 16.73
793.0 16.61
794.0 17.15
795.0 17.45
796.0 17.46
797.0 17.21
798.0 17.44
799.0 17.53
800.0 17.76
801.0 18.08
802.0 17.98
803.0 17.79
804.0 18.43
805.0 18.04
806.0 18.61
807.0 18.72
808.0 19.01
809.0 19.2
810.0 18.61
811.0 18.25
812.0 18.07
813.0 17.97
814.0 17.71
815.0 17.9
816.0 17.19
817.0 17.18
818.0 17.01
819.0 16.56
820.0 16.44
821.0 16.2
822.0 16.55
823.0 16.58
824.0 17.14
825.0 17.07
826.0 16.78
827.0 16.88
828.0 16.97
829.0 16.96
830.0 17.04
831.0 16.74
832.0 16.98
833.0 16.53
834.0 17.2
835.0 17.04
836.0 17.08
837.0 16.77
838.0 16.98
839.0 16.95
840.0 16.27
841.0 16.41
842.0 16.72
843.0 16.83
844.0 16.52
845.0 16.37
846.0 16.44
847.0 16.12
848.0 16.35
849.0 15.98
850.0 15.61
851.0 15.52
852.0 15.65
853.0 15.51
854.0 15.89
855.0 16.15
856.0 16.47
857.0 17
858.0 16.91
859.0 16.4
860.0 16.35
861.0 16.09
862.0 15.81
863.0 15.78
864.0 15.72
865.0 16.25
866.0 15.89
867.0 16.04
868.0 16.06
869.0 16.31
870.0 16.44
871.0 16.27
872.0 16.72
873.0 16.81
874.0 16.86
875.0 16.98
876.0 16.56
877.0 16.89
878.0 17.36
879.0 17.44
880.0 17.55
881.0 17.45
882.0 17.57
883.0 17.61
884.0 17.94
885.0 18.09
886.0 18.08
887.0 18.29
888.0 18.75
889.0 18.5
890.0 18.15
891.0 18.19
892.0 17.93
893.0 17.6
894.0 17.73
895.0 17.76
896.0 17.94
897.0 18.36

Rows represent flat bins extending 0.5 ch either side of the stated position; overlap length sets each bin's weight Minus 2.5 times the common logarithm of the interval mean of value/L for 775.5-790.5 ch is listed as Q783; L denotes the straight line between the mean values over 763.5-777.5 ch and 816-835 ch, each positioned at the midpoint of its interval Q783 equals 0.027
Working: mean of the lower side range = 18.4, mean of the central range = 17.6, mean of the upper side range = 16.8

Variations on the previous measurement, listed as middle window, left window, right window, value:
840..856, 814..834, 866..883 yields 0.05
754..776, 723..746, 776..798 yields -0.06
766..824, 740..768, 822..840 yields 0.01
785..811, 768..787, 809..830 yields -0.01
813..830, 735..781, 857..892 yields 0.05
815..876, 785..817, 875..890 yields 0.08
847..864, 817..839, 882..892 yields 0.09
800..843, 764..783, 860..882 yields 0.01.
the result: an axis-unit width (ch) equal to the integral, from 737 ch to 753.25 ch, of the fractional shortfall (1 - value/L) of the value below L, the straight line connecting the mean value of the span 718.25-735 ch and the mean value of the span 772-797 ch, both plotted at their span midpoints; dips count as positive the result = -0.5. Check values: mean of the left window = 18.2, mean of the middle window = 18.5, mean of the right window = 17.5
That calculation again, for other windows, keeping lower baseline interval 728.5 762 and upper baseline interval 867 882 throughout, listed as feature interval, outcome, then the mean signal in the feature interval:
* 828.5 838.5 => 0.3 ch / 16.9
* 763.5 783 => 0.1 ch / 18.3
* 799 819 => -0.2 ch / 18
